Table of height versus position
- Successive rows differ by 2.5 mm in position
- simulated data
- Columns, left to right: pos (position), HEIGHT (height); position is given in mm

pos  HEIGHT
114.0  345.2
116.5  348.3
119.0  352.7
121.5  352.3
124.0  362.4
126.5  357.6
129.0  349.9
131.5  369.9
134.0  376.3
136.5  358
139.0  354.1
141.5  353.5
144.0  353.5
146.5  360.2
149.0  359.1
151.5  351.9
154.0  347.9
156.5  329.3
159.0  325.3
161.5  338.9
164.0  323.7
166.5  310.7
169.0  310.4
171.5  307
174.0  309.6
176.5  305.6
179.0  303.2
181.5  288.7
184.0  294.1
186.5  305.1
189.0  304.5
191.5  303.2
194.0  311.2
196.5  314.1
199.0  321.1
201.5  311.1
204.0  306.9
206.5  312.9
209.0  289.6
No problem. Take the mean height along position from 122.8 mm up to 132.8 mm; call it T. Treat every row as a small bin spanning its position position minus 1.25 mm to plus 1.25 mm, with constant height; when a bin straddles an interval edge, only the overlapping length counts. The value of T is 360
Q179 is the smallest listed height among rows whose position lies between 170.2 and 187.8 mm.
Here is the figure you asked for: 288.7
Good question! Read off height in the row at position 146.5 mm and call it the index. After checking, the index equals 360.2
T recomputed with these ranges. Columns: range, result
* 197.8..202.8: 316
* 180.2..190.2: 298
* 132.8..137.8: 367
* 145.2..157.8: 350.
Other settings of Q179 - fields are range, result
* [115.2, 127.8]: 348.3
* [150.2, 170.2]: 310.4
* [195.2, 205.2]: 306.9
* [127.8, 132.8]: 349.9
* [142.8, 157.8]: 329.3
